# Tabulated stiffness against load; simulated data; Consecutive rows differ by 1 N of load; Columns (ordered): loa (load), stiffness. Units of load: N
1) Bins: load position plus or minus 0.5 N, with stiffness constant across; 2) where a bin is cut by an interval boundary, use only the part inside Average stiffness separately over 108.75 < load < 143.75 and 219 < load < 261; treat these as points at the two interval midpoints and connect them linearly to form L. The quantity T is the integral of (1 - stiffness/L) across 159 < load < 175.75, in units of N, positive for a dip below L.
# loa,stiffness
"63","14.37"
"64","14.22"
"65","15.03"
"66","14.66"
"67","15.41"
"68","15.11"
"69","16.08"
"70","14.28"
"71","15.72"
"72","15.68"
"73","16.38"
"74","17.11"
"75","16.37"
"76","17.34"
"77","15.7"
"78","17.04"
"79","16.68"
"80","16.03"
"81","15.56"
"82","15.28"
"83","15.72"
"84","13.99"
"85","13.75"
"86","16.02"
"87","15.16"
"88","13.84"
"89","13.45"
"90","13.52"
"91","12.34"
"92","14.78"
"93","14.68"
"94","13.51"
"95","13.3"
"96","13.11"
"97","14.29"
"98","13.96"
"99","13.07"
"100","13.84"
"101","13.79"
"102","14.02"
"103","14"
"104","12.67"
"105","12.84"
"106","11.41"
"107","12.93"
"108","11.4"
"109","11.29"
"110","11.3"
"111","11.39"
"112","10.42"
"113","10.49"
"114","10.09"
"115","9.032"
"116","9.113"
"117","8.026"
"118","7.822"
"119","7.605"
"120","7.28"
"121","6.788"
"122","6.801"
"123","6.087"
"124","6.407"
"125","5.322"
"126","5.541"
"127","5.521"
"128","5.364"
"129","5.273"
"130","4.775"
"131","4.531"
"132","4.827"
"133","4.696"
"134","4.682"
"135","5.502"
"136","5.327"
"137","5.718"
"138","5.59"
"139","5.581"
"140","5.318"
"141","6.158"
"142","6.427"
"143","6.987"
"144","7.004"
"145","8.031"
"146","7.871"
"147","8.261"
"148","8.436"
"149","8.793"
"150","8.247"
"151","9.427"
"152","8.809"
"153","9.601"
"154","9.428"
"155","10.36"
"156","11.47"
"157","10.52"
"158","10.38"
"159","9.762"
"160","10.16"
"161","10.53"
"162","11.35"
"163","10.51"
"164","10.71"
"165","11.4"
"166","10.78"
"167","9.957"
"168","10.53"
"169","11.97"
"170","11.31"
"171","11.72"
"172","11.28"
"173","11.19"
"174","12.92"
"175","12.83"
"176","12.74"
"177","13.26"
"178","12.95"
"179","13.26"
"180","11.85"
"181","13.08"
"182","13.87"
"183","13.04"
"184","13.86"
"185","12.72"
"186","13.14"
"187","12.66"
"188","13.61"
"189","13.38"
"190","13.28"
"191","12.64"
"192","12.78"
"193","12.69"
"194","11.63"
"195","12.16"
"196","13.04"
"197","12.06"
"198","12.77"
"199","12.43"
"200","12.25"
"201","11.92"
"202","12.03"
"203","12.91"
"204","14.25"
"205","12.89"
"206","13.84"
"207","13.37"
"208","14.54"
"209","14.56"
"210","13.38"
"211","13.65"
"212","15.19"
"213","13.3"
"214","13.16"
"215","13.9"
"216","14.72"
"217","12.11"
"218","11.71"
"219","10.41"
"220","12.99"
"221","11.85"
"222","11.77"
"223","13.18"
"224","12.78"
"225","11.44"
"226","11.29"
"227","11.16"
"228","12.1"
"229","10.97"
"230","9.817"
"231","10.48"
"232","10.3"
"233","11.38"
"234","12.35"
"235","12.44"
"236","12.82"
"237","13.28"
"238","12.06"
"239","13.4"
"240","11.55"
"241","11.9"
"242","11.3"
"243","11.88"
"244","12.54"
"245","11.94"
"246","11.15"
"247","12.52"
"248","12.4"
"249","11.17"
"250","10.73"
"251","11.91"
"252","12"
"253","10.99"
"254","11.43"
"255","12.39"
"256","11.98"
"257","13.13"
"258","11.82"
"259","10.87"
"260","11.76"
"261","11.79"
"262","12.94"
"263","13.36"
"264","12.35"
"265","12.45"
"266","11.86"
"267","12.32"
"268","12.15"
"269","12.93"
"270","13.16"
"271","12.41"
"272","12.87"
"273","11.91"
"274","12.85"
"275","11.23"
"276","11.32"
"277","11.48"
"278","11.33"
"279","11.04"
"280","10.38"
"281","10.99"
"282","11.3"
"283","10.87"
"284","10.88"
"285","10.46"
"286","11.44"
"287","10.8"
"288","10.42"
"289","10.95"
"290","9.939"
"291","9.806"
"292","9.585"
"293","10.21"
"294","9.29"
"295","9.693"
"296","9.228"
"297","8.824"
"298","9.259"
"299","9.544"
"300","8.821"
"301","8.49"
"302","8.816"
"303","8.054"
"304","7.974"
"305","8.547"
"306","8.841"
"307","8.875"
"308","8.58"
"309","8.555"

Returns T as -4.78 N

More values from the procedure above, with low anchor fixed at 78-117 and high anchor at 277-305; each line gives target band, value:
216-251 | -3.0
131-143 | 6.8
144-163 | 4.3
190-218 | -4.2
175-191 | -1.8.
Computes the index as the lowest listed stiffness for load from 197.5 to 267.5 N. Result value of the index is 9.817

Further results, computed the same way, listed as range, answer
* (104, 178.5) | 4.531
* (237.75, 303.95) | 8.054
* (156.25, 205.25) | 9.762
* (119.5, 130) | 4.775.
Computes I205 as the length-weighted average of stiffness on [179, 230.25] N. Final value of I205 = 12.8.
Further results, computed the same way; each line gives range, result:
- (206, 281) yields 12.2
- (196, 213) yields 13.2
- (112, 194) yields 9.39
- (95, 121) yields 11.4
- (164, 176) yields 11.5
